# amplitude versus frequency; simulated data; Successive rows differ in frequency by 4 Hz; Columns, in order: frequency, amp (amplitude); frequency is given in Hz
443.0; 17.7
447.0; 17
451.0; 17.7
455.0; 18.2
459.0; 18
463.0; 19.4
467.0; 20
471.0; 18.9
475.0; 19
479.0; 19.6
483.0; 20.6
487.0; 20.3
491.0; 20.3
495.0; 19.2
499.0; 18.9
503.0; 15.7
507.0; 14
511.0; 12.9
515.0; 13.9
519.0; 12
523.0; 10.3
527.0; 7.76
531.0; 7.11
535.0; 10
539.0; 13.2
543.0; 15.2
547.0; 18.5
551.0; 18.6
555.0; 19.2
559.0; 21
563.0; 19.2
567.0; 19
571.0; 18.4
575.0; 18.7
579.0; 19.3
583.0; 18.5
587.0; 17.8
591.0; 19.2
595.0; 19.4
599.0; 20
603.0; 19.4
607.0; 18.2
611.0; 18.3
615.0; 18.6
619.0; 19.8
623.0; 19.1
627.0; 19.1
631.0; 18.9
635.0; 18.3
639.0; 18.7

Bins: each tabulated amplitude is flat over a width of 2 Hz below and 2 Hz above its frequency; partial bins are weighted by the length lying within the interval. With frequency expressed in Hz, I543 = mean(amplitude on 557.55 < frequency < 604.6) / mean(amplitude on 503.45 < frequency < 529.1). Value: 1.6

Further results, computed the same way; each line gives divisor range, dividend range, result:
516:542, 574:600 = 1.82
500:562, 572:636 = 1.34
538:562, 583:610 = 1.06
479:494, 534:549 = 0.72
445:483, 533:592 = 0.94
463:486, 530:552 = 0.71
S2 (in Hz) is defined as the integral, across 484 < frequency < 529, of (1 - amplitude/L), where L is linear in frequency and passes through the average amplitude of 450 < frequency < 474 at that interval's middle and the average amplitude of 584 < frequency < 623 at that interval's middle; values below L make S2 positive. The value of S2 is 8.8 Hz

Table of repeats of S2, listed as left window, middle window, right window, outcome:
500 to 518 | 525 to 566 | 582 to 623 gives 3.0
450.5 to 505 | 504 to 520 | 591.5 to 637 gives 4.7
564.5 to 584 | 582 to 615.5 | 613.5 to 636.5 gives 0.1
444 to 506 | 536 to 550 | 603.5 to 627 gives 2.5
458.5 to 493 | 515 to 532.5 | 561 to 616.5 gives 8.5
